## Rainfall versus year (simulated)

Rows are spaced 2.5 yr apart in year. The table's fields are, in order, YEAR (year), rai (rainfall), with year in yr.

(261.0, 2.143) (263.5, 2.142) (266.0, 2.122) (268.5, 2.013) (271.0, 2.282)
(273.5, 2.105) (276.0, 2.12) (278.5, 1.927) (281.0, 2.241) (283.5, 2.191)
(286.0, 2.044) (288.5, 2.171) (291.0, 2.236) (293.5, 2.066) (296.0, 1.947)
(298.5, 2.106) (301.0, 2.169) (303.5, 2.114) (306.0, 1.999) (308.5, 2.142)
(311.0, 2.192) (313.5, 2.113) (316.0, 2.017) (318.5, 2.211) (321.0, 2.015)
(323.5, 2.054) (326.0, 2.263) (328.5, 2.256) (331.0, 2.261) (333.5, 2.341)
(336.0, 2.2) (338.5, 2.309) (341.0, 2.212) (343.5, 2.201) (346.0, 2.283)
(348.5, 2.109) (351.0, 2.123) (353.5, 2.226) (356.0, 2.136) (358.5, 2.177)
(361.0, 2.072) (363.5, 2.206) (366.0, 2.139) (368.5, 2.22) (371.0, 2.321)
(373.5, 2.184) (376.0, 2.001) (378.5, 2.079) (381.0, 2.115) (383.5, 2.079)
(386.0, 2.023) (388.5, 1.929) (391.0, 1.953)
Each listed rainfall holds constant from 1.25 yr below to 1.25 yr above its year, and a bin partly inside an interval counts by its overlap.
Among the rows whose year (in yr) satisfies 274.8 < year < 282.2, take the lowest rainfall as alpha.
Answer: 1.927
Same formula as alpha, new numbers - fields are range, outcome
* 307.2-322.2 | 2.015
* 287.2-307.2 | 1.947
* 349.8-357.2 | 2.123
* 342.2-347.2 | 2.201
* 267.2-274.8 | 2.013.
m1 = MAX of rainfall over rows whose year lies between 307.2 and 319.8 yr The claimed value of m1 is 2.211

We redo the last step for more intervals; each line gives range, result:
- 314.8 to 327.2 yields 2.263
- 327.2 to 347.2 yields 2.341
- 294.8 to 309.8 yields 2.169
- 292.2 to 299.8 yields 2.106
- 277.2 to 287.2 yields 2.241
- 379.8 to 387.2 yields 2.115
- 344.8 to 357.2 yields 2.283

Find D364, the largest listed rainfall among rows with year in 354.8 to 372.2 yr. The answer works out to 2.321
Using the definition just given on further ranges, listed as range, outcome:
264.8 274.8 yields 2.282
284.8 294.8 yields 2.236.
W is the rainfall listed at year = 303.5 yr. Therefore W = 2.114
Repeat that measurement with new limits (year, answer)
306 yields 1.999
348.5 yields 2.109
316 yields 2.017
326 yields 2.263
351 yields 2.123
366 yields 2.139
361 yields 2.072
